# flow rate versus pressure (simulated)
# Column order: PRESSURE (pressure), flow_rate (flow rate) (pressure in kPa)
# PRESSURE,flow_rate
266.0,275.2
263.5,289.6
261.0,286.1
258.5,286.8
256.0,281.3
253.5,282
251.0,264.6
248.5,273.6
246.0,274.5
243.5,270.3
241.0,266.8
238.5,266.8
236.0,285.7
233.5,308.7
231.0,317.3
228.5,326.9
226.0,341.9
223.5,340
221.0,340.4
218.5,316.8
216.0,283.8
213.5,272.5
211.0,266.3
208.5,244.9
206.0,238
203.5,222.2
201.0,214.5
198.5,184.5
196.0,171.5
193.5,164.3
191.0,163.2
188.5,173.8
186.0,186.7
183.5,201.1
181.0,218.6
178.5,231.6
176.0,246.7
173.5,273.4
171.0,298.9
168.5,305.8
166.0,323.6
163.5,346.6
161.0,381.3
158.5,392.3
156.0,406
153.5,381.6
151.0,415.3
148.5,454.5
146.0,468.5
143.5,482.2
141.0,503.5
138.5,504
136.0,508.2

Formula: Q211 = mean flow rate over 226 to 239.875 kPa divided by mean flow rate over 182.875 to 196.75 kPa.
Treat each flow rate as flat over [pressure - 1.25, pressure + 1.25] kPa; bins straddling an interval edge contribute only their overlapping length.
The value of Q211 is 1.73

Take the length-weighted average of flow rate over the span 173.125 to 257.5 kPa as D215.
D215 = 256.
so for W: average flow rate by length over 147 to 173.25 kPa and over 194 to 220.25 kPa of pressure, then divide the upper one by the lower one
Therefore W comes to 0.7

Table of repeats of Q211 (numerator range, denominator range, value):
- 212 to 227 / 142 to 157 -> 0.72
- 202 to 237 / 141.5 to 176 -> 0.78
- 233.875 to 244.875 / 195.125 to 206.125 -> 1.35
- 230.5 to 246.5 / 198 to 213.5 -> 1.21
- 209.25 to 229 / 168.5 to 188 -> 1.29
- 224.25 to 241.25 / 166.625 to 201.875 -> 1.40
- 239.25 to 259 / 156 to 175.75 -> 0.83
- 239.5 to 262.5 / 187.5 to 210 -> 1.39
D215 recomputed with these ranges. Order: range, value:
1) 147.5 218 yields 274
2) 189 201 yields 176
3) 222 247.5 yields 300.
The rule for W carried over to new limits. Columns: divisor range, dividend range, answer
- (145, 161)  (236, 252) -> 0.65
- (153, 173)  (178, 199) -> 0.53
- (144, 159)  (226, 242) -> 0.71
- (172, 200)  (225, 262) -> 1.43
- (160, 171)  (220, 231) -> 1.00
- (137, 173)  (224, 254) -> 0.72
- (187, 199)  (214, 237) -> 1.85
